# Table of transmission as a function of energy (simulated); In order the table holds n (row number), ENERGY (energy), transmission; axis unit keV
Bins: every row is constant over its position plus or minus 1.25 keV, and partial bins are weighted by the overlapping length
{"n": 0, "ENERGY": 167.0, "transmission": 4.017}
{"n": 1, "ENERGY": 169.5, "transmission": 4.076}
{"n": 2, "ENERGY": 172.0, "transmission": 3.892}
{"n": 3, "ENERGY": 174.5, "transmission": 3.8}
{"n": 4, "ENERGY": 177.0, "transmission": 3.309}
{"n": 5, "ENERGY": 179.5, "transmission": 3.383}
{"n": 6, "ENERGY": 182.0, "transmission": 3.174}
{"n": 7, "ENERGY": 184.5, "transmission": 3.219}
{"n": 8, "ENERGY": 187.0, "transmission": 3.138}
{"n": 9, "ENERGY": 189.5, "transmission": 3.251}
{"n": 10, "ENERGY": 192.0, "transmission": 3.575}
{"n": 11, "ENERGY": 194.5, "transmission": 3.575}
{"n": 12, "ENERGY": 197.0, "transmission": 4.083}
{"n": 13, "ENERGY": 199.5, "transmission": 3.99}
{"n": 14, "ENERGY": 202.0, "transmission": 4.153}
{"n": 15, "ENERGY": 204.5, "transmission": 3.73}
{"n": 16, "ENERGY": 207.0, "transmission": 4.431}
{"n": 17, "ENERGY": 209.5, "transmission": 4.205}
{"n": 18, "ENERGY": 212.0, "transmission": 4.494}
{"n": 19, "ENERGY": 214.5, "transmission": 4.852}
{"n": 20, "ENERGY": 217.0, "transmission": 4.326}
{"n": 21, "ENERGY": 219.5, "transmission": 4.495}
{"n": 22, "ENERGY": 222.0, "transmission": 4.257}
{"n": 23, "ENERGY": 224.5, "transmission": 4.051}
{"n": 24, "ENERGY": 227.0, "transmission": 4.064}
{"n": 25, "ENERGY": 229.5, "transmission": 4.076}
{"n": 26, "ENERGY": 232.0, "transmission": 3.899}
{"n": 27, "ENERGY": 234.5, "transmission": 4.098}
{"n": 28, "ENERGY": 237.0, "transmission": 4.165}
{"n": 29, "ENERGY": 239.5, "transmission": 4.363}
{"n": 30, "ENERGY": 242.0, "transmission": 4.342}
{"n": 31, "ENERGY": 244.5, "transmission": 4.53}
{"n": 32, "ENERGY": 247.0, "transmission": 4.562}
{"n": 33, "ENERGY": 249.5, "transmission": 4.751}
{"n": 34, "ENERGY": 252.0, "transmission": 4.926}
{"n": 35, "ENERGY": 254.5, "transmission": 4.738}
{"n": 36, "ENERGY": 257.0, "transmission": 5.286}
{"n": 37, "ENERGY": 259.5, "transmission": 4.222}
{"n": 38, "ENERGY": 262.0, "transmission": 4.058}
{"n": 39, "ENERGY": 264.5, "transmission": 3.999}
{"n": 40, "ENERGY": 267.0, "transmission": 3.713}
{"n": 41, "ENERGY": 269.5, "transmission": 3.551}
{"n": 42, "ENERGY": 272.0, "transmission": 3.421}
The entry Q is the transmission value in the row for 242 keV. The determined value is 4.342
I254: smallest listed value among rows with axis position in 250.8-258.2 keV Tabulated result 4.738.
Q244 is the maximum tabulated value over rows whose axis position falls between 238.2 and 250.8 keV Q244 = 4.751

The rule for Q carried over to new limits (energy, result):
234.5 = 4.098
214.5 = 4.852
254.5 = 4.738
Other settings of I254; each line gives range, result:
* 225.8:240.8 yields 3.899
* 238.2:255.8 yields 4.342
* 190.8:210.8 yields 3.575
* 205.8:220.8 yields 4.205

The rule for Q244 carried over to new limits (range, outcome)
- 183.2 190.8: 3.251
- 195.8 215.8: 4.852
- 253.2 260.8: 5.286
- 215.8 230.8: 4.495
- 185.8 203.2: 4.153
